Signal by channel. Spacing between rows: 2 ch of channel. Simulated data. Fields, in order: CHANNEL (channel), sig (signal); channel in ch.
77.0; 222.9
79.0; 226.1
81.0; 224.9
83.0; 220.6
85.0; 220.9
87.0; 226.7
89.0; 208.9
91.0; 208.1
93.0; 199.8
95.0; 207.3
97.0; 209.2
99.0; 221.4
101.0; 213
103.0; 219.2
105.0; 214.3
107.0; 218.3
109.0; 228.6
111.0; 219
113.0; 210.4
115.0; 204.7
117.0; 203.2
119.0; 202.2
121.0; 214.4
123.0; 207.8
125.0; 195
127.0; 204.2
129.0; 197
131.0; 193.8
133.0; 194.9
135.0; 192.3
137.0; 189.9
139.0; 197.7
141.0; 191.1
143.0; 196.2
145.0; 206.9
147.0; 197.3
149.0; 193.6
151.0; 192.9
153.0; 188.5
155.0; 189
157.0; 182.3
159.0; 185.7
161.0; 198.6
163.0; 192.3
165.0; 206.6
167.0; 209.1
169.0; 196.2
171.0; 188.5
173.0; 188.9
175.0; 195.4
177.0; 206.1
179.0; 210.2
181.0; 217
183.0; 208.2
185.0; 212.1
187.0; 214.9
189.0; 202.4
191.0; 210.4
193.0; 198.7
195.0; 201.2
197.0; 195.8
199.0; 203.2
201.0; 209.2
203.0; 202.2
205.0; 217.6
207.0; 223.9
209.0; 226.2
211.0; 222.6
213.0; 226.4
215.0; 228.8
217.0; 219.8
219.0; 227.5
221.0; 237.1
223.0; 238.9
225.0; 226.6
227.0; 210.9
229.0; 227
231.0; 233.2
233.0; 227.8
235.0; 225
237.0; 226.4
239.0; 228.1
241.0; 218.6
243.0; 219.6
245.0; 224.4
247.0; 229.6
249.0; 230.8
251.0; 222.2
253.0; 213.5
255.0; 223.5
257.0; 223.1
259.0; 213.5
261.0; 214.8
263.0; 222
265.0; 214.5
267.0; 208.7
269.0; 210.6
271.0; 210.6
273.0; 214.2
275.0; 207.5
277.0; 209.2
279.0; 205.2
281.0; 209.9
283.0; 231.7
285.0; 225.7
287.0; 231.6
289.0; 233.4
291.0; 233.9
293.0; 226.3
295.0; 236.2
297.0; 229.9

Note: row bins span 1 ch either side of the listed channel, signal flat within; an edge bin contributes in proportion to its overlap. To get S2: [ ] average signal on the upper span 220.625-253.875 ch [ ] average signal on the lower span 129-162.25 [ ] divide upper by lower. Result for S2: 1.17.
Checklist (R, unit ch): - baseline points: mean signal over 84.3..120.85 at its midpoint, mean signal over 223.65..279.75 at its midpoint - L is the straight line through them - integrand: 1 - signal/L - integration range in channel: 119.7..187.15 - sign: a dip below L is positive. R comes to 5.3 ch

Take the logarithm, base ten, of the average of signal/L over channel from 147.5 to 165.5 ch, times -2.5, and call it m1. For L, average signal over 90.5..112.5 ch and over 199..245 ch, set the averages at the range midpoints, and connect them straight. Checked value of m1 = 0.14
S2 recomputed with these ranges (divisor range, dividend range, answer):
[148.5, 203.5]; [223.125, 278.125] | 1.10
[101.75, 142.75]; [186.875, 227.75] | 1.06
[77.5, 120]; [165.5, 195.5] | 0.95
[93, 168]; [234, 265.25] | 1.10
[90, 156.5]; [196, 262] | 1.09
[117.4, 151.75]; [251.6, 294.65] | 1.10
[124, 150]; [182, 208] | 1.06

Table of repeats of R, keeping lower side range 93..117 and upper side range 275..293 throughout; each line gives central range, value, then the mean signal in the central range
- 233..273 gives 0.09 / 220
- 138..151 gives 1.14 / 197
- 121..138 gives 1.35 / 198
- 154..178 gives 2.41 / 195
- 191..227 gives 0.17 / 218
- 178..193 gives 0.52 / 210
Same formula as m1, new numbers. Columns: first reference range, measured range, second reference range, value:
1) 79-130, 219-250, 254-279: -0.07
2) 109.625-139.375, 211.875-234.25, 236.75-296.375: -0.06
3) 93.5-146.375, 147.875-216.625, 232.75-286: 0.04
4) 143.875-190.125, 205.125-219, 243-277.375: -0.08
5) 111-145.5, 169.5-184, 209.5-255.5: 0.05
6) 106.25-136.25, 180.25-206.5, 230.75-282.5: 0.03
